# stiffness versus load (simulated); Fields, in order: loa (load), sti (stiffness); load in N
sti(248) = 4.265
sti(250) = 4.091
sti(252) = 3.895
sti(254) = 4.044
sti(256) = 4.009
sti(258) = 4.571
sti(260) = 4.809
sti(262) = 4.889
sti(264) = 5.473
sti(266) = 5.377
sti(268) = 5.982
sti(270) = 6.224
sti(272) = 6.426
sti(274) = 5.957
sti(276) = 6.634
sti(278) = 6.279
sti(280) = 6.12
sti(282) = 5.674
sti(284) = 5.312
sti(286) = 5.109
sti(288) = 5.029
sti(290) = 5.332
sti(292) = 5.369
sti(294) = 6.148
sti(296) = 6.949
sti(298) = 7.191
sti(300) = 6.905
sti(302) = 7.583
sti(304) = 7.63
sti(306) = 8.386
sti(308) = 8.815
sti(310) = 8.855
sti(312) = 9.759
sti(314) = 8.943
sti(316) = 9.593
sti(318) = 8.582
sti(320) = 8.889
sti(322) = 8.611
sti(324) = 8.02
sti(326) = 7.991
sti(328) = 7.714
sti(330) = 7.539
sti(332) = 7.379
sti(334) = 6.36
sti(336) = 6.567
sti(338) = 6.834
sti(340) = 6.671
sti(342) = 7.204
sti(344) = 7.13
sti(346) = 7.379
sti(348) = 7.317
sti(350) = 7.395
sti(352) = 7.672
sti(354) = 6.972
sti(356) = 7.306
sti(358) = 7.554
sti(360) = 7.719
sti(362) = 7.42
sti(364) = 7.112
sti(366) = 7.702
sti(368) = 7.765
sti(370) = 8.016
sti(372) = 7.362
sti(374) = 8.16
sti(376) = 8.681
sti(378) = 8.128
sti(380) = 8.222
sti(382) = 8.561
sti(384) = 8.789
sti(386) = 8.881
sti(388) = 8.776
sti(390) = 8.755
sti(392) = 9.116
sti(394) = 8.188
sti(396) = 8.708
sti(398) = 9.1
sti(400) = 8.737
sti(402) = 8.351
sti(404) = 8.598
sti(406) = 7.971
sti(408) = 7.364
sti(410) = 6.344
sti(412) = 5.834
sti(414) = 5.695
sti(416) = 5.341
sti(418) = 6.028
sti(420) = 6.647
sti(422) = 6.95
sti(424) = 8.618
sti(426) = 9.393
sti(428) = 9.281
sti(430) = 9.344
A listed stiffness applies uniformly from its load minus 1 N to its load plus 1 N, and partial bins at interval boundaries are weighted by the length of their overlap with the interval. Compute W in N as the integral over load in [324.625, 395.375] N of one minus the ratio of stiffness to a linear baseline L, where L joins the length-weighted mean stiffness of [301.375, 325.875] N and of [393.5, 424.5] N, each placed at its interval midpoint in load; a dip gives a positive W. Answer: 2.3 N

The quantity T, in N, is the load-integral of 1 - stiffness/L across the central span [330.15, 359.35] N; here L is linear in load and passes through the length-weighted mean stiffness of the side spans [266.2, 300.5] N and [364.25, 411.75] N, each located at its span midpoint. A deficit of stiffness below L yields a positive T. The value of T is 0.64 N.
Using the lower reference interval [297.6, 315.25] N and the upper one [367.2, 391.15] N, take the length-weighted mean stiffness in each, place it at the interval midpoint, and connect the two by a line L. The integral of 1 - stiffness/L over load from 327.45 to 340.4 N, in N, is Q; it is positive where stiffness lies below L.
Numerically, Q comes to 2.04 N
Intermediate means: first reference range 8.28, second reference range 8.35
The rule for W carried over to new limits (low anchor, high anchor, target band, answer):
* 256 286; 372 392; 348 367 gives 1.10 N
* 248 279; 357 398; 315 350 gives -3.19 N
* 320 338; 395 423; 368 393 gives -3.60 N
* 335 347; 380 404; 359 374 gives 0.40 N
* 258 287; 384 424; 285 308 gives -2.03 N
